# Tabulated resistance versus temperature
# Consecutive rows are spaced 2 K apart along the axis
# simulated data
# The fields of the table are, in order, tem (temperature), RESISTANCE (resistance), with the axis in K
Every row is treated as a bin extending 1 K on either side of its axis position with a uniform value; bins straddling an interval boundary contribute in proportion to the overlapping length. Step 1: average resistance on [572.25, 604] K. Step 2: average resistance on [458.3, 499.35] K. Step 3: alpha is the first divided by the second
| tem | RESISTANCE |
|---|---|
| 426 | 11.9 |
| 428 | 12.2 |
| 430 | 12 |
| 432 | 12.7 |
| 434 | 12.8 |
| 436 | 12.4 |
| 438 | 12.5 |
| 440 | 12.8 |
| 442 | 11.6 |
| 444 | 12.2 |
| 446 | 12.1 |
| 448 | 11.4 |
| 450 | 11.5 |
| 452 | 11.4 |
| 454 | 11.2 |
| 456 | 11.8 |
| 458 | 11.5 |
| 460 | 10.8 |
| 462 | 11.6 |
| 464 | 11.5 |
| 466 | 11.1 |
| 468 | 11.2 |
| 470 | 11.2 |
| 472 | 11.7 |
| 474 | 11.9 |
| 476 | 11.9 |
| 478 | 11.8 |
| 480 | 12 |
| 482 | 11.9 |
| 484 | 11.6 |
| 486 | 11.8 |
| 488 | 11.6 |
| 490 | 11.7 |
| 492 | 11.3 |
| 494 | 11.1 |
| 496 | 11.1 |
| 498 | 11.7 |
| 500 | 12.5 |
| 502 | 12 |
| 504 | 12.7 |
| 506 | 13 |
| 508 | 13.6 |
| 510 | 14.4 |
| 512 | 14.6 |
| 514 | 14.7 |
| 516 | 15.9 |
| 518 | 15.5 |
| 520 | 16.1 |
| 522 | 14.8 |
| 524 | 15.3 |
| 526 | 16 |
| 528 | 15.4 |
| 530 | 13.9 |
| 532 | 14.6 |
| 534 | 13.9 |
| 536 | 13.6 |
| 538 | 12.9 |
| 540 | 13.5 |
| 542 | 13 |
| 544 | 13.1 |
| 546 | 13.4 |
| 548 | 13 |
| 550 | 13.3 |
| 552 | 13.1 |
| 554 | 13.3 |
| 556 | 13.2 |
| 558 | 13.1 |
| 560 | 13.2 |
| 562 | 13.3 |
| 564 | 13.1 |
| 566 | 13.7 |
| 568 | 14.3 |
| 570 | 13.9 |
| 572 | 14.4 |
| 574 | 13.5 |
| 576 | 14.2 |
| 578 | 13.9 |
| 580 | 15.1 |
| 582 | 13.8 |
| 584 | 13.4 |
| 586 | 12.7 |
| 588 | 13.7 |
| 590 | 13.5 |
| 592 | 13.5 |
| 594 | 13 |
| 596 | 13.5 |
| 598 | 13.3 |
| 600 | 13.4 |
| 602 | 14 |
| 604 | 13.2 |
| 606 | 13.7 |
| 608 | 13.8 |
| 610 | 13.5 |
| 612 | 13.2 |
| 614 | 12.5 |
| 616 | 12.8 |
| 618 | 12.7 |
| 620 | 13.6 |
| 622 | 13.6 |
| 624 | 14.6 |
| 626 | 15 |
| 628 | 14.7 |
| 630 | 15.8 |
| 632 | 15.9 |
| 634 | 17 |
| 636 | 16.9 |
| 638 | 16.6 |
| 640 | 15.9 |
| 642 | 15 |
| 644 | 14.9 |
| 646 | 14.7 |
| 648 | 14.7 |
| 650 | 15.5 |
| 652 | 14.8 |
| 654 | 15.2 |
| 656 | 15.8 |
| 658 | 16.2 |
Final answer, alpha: 1.2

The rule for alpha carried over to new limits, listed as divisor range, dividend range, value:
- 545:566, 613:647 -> 1.12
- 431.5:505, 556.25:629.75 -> 1.16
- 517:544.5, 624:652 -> 1.08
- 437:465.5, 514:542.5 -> 1.25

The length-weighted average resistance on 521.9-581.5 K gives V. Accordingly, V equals 13.8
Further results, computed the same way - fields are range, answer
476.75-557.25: 13.3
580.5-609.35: 13.5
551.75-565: 13.2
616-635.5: 14.7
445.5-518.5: 12.1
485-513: 12.4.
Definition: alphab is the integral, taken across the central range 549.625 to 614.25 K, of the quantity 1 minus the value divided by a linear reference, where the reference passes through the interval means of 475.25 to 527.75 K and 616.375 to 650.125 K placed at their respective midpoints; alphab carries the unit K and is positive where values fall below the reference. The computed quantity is 3.5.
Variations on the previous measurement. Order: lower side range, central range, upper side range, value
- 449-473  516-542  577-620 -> -4.7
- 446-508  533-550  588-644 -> -0.6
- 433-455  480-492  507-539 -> 1.5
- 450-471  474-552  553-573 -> -4.8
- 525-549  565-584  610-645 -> 0.2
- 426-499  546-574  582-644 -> -0.3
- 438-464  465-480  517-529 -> 1.5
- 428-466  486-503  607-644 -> 1.3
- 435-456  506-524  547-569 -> -2.9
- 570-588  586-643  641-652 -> 1.0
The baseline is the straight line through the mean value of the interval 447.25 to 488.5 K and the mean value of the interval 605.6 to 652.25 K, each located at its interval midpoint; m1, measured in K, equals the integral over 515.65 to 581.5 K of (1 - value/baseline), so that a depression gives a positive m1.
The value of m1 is -4.6 K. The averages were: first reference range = 11.5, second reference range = 14.7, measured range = 14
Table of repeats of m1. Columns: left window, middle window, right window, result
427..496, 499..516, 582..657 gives -1.47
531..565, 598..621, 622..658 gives 2.23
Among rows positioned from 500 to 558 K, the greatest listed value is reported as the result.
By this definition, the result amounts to 16.1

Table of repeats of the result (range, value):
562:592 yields 15.1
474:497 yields 12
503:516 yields 15.9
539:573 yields 14.4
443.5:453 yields 12.2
